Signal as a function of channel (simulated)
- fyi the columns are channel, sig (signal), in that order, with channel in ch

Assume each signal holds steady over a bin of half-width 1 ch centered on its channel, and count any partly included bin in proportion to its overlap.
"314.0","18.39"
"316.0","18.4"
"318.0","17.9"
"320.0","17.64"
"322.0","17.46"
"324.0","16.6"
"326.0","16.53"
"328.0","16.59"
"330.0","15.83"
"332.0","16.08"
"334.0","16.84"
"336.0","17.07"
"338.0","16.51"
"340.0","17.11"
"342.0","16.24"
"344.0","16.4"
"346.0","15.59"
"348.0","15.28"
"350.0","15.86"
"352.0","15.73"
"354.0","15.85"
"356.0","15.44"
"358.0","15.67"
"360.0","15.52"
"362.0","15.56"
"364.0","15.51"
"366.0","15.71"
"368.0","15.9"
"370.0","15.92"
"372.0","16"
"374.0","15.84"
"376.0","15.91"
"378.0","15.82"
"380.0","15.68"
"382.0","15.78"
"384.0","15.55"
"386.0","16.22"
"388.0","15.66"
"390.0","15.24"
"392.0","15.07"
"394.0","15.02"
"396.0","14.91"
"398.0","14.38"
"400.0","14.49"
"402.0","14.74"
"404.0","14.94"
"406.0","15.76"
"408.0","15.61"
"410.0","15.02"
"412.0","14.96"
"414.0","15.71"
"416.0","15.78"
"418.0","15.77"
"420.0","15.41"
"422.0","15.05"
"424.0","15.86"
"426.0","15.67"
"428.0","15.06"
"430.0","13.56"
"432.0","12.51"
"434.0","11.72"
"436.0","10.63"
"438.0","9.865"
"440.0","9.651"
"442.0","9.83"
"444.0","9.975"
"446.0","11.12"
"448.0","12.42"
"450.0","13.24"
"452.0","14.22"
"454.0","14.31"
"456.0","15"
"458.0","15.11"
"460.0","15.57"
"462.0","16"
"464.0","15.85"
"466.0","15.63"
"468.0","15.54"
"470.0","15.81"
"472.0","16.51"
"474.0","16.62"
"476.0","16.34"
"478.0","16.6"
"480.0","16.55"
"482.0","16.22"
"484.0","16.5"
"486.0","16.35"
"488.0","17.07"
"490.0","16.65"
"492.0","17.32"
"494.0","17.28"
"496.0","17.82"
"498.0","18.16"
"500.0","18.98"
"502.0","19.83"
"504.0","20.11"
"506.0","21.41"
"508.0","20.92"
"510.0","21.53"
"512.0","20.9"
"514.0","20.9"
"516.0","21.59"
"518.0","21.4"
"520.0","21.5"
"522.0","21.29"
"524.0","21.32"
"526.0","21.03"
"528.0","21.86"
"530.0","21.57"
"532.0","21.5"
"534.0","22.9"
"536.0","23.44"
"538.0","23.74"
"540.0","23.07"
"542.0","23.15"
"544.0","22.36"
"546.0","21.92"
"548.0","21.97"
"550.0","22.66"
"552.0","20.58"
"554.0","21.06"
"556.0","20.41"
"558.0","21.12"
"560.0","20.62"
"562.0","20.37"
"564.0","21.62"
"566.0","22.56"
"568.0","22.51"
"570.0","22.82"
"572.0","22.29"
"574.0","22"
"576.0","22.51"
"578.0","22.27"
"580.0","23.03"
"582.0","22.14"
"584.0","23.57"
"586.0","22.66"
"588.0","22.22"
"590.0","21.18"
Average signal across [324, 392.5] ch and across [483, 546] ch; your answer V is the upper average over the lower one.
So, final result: 1.28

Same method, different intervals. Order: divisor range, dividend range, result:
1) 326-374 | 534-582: 1.38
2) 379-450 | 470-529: 1.34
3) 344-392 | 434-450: 0.68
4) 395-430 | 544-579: 1.43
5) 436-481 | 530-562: 1.56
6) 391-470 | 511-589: 1.55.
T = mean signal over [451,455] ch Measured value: 14.3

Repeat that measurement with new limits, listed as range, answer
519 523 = 21.4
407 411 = 15.3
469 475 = 16.3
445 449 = 11.8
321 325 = 17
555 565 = 20.8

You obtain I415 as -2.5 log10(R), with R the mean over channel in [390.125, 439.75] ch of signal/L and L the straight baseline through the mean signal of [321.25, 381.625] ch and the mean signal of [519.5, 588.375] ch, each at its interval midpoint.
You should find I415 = 0.23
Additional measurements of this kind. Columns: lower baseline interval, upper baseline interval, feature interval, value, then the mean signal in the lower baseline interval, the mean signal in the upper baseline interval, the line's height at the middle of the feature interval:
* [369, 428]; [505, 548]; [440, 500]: 0.24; 15.4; 21.9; 19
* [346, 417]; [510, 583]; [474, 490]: 0.17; 15.5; 21.9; 19.4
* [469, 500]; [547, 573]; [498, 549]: -0.12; 16.9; 21.6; 19.3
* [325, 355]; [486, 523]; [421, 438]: 0.31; 16.2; 19.6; 18.1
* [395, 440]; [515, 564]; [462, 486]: 0.10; 14.3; 21.8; 17.8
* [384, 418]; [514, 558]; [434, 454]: 0.46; 15.2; 21.9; 17.4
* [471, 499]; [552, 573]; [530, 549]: -0.13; 16.9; 21.5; 20.1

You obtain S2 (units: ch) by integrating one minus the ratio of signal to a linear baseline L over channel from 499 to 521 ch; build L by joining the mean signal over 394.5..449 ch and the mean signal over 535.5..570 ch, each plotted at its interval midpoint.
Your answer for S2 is -1.8 ch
